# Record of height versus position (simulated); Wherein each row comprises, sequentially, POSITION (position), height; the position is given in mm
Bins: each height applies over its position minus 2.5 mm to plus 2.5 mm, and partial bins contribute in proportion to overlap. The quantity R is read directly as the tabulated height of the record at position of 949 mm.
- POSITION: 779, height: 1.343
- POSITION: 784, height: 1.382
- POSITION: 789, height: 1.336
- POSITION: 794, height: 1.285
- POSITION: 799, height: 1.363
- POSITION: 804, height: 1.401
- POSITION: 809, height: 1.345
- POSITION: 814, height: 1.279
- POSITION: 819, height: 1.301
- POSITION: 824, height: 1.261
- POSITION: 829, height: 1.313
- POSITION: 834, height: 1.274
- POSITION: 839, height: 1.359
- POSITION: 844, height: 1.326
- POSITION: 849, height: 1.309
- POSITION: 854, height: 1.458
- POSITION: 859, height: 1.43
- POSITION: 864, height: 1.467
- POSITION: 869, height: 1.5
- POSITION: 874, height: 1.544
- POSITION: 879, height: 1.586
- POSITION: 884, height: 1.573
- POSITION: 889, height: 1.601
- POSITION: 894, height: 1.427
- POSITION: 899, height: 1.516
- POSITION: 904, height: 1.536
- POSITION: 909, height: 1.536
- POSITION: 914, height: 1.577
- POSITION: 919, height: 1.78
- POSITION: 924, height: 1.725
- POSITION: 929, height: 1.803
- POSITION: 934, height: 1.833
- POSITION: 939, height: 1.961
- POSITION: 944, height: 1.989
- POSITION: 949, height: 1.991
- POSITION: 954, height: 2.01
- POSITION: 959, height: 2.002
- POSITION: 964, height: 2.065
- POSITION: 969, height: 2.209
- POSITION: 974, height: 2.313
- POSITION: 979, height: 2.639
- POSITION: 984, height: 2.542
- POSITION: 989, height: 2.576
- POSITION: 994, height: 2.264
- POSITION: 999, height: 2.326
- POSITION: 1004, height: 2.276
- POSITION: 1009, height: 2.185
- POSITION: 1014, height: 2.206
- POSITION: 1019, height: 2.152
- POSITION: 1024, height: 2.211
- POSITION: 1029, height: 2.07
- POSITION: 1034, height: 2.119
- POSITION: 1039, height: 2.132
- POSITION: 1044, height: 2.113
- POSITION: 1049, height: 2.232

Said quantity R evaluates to 1.991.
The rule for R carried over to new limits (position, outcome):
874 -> 1.544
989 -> 2.576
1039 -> 2.132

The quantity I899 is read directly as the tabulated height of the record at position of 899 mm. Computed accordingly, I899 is 1.516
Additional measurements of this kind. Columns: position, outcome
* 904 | 1.536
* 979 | 2.639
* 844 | 1.326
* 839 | 1.359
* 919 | 1.78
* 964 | 2.065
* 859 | 1.43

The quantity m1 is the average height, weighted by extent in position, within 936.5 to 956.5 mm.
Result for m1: 1.99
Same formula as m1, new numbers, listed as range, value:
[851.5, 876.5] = 1.48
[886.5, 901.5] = 1.51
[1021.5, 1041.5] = 2.13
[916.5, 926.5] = 1.75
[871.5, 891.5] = 1.58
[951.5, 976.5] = 2.12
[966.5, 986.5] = 2.43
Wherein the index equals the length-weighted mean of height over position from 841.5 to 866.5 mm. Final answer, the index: 1.4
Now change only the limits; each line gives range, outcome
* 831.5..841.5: 1.32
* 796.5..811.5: 1.37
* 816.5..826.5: 1.28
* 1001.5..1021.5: 2.2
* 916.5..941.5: 1.82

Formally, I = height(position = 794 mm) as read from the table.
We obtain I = 1.285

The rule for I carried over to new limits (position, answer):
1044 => 2.113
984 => 2.542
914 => 1.577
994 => 2.264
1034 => 2.119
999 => 2.326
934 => 1.833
